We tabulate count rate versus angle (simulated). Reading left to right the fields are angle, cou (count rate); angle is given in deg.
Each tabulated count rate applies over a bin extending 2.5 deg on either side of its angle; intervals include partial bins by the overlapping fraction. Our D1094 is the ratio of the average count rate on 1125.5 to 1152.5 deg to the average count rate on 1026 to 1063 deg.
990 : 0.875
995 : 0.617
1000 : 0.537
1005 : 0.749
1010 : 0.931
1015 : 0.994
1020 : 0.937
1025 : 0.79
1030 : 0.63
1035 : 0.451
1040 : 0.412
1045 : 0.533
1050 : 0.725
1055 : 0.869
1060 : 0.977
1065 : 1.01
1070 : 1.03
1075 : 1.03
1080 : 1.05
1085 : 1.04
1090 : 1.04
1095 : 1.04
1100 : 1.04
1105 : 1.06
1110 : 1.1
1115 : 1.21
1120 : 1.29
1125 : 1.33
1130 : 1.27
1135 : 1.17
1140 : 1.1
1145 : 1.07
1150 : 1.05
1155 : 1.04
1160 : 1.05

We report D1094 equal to 1.72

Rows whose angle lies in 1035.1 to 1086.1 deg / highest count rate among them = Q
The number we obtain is 1.05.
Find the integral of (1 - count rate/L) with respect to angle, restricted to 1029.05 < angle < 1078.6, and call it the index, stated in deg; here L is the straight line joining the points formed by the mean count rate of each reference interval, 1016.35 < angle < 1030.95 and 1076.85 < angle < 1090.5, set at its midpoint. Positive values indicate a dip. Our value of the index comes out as 8.7 deg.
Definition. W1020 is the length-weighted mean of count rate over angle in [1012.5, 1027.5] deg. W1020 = 0.907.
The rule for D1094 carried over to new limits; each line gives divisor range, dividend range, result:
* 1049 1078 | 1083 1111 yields 1.10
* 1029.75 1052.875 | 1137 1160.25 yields 1.95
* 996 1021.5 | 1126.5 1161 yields 1.37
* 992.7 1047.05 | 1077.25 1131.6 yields 1.64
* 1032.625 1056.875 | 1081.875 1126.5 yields 1.90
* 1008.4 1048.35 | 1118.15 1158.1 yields 1.65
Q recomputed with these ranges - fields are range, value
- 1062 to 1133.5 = 1.33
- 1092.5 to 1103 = 1.04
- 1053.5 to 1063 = 0.977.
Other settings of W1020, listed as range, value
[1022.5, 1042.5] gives 0.571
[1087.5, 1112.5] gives 1.06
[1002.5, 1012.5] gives 0.84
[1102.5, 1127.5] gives 1.2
